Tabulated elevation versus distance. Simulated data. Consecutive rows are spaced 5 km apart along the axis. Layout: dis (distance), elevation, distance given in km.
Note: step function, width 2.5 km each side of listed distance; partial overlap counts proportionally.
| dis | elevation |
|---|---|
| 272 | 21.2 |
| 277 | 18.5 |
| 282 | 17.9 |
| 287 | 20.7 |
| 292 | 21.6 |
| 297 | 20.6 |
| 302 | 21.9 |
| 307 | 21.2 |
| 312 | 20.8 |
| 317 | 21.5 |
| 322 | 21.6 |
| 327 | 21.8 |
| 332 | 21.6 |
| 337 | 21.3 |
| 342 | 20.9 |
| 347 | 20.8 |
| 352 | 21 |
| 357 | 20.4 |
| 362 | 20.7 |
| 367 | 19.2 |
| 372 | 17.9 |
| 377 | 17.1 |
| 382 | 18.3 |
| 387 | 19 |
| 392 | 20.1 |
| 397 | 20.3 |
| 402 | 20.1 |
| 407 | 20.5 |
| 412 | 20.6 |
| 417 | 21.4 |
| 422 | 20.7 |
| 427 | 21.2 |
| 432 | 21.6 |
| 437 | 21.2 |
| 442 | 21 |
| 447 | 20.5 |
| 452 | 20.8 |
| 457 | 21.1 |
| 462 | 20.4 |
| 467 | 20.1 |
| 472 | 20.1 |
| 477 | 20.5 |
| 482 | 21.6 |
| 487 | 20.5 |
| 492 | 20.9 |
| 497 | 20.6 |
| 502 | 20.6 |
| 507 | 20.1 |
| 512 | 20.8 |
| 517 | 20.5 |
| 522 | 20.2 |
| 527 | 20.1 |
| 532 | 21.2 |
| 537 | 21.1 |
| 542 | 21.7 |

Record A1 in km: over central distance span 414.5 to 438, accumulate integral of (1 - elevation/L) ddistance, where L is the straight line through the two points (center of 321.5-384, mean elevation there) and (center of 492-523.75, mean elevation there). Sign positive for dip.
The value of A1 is -1.0 km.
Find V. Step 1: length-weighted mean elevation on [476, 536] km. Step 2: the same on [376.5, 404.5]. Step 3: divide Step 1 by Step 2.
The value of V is 1.07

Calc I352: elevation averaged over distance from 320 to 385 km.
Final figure 20.2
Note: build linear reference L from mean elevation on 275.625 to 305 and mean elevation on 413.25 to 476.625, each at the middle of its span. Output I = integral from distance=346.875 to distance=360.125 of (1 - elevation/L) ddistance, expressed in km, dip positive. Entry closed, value -0.14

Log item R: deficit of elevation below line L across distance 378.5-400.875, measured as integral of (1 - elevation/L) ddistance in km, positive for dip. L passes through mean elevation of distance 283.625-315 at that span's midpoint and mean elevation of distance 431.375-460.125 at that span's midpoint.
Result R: 1.8 km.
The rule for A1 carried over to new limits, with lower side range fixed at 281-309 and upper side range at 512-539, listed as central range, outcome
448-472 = 0.15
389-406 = 0.46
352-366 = 0.17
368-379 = 1.58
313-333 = -0.77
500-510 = 0.14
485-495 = -0.03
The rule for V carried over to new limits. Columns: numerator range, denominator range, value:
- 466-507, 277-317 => 1.00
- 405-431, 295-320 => 0.99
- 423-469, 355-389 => 1.10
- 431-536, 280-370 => 0.99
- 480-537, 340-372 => 1.02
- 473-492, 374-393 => 1.13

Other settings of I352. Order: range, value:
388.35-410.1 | 20.2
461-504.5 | 20.6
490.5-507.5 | 20.6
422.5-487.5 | 20.8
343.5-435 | 20.1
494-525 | 20.5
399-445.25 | 20.9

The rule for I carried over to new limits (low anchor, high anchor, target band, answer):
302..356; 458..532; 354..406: 4.1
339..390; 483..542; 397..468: -2.6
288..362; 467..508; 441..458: -0.1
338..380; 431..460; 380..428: 0.5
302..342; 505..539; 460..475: 0.4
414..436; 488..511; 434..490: 0.5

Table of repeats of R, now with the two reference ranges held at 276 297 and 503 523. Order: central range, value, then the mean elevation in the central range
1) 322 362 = -2.23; 21.1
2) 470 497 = -0.48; 20.7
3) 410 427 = -0.64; 21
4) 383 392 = 0.42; 19.2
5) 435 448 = -0.44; 20.9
